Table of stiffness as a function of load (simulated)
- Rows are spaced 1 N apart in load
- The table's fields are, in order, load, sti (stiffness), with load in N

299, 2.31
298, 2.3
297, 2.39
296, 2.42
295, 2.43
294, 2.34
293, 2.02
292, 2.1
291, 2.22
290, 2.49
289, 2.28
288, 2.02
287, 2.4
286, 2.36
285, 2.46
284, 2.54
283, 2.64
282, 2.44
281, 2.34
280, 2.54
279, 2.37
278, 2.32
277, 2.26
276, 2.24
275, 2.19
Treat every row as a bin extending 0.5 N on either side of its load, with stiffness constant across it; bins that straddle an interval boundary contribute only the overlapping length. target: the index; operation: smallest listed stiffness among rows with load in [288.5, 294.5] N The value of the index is 2.02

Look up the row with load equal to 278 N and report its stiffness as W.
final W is 2.32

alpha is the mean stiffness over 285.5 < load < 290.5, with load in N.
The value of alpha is 2.31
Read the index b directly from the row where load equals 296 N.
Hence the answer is 2.42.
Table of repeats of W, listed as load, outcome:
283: 2.64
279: 2.37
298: 2.3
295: 2.43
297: 2.39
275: 2.19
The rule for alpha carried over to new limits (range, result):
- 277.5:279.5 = 2.34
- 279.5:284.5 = 2.5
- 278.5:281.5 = 2.42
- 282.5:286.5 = 2.5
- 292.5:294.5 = 2.18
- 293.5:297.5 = 2.4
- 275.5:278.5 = 2.27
